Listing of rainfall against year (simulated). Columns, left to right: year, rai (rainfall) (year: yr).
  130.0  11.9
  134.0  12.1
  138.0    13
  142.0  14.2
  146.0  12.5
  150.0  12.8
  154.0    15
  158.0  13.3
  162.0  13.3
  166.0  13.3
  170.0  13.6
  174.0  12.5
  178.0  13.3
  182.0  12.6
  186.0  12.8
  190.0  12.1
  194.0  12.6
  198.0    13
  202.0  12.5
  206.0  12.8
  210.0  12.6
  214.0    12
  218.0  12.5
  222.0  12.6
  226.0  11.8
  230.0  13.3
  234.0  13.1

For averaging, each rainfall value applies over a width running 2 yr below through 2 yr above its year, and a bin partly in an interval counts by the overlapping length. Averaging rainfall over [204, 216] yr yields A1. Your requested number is 12.5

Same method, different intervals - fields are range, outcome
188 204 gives 12.6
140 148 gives 13.3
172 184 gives 12.8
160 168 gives 13.3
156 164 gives 13.3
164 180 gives 13.2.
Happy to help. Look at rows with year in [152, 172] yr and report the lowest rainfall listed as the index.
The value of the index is 13.3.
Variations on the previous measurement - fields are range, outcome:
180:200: 12.1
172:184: 12.5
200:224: 12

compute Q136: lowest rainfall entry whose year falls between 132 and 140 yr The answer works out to 12.1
